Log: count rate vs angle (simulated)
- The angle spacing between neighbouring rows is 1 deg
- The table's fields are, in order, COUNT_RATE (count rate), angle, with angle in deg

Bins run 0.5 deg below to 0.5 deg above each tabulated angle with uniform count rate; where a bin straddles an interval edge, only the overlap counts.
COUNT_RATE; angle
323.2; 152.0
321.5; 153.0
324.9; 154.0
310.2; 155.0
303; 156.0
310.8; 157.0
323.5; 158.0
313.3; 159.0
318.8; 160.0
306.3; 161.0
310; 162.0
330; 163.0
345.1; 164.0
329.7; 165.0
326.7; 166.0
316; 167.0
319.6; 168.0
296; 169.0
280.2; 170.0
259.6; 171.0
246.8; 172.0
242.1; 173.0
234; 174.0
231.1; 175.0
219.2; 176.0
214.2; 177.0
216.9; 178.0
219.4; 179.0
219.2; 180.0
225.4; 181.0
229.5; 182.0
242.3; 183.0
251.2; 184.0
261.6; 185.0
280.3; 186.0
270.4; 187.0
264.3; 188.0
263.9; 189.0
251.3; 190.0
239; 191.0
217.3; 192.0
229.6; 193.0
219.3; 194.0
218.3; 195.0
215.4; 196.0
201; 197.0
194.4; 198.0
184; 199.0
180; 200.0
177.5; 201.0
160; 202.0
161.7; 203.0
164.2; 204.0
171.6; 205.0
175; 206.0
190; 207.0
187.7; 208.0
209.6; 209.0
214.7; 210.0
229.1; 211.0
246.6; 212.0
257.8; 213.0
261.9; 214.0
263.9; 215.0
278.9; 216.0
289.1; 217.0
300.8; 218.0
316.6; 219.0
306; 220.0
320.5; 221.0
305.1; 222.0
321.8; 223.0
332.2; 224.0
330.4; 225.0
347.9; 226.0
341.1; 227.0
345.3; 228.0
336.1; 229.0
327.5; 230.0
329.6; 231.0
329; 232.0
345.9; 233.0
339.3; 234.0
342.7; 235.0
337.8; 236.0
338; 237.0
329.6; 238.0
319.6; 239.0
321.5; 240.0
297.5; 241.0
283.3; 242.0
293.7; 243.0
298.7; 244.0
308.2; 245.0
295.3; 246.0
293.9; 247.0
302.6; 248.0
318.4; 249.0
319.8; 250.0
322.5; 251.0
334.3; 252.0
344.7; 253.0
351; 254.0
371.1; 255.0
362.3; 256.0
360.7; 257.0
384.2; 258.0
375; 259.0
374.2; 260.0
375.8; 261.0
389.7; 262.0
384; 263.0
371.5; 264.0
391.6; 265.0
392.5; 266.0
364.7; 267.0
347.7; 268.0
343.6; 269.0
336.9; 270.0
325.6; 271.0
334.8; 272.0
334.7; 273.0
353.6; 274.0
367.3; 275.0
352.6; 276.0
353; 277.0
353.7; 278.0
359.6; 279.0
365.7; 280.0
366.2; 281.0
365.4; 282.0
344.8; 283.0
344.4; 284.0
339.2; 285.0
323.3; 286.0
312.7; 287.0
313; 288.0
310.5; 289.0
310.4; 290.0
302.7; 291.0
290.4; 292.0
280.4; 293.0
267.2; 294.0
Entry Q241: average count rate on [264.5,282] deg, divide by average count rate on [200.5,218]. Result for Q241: 1.6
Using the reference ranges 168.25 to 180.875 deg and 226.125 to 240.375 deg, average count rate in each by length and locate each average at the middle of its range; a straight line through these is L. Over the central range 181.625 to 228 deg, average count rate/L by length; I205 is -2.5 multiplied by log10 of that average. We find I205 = 0.18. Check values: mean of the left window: 241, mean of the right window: 335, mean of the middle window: 246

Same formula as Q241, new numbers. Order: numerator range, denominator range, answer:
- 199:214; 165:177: 0.73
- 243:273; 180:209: 1.61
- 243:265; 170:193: 1.43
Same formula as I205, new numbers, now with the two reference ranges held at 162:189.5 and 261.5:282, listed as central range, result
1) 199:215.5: 0.41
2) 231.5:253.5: 0.04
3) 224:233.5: -0.06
